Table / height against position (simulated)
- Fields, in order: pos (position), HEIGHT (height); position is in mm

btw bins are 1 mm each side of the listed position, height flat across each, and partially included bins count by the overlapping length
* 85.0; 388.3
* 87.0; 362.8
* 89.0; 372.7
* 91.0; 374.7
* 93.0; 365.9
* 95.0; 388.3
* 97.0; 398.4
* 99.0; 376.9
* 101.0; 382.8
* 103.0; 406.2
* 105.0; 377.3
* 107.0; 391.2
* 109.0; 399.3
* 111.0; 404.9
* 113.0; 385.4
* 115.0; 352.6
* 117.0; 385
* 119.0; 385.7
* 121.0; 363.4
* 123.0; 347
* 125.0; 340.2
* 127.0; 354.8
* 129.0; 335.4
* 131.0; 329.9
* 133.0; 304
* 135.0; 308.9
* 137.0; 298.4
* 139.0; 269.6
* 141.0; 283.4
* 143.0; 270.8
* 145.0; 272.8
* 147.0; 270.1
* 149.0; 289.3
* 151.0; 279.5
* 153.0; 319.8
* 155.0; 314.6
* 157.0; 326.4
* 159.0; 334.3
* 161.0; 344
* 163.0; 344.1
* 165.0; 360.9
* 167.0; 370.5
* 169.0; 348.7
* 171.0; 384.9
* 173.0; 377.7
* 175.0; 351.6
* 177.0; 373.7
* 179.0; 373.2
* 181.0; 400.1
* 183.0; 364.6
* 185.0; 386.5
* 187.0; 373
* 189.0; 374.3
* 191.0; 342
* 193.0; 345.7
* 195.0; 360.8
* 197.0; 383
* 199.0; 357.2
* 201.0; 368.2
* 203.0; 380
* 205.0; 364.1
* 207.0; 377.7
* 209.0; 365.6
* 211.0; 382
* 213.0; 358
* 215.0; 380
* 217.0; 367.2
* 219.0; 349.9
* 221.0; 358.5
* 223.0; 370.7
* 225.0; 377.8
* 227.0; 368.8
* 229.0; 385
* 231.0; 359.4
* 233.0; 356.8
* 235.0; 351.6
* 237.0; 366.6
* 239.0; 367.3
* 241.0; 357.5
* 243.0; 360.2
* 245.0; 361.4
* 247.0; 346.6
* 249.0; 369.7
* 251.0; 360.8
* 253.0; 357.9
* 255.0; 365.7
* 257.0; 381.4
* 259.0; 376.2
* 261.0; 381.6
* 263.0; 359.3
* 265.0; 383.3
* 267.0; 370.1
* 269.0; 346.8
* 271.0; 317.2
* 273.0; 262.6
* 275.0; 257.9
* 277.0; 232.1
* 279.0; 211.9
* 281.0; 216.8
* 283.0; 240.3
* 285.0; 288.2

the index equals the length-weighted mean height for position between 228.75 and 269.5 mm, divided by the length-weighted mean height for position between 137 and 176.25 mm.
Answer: 1.13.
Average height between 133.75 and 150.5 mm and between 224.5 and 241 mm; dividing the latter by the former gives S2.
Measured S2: 1.29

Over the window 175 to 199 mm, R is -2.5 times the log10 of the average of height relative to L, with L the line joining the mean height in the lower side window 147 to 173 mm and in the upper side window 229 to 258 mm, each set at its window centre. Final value -0.08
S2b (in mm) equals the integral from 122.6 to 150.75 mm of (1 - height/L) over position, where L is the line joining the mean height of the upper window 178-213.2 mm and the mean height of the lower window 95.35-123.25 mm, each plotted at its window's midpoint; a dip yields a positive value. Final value 5.6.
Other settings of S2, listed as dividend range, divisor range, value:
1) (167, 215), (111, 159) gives 1.14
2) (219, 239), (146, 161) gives 1.19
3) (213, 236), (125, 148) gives 1.21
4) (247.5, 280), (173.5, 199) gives 0.90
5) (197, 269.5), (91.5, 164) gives 1.07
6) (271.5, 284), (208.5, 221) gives 0.66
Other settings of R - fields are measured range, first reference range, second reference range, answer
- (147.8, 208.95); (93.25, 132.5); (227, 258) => 0.04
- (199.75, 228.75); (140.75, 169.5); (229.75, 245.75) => -0.07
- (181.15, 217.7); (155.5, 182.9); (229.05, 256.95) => -0.02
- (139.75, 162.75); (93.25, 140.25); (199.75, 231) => 0.20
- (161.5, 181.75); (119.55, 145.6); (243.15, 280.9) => -0.15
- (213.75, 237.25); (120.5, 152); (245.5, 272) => -0.06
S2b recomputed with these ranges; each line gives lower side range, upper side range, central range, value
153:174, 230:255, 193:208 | -0.6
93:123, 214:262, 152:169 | 1.6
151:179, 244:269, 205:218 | -0.5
